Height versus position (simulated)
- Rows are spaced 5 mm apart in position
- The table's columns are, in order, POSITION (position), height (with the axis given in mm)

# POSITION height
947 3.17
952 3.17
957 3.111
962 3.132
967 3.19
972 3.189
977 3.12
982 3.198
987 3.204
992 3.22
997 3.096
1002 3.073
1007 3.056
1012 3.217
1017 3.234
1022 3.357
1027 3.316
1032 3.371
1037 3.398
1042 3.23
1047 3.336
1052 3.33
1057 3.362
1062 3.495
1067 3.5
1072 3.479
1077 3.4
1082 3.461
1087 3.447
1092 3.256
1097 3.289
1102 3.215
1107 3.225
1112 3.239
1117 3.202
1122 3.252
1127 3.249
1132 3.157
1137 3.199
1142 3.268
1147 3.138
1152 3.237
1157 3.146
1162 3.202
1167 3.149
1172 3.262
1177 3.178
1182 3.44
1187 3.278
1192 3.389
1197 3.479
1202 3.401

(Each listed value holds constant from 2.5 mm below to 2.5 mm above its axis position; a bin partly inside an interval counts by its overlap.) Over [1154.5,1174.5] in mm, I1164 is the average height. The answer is 3.19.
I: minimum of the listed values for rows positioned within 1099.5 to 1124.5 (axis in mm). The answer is 3.202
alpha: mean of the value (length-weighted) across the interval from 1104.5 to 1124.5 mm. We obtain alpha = 3.23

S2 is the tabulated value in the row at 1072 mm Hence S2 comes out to 3.479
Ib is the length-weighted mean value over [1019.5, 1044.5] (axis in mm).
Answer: 3.33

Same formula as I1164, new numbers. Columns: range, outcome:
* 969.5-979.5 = 3.15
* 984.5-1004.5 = 3.15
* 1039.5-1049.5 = 3.28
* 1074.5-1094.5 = 3.39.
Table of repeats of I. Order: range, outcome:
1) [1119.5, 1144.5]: 3.157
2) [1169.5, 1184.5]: 3.178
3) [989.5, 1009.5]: 3.056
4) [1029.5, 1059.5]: 3.23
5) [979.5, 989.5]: 3.198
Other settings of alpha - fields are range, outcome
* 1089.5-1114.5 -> 3.24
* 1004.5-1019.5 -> 3.17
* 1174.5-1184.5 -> 3.31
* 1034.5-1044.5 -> 3.31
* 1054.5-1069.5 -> 3.45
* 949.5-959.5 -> 3.14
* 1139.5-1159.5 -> 3.2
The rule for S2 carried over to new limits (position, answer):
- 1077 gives 3.4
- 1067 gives 3.5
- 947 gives 3.17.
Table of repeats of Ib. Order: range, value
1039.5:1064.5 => 3.35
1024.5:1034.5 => 3.34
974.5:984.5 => 3.16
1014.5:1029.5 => 3.3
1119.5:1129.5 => 3.25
